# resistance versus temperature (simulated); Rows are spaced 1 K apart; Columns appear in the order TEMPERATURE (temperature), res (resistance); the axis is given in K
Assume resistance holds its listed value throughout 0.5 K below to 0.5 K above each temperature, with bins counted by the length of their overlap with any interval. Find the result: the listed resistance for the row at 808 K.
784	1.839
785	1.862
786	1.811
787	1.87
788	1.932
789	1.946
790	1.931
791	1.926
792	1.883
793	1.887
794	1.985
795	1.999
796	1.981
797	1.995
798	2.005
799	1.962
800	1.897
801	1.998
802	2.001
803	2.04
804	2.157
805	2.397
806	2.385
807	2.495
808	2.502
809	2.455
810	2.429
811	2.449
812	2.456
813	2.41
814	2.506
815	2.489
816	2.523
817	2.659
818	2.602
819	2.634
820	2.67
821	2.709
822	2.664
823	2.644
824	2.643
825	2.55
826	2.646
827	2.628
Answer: 2.502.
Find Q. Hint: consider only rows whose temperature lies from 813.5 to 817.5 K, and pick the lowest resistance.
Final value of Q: 2.489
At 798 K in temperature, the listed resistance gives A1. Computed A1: 2.005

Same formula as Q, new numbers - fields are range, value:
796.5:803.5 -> 1.897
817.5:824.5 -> 2.602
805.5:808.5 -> 2.385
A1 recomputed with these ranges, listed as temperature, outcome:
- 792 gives 1.883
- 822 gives 2.664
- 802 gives 2.001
